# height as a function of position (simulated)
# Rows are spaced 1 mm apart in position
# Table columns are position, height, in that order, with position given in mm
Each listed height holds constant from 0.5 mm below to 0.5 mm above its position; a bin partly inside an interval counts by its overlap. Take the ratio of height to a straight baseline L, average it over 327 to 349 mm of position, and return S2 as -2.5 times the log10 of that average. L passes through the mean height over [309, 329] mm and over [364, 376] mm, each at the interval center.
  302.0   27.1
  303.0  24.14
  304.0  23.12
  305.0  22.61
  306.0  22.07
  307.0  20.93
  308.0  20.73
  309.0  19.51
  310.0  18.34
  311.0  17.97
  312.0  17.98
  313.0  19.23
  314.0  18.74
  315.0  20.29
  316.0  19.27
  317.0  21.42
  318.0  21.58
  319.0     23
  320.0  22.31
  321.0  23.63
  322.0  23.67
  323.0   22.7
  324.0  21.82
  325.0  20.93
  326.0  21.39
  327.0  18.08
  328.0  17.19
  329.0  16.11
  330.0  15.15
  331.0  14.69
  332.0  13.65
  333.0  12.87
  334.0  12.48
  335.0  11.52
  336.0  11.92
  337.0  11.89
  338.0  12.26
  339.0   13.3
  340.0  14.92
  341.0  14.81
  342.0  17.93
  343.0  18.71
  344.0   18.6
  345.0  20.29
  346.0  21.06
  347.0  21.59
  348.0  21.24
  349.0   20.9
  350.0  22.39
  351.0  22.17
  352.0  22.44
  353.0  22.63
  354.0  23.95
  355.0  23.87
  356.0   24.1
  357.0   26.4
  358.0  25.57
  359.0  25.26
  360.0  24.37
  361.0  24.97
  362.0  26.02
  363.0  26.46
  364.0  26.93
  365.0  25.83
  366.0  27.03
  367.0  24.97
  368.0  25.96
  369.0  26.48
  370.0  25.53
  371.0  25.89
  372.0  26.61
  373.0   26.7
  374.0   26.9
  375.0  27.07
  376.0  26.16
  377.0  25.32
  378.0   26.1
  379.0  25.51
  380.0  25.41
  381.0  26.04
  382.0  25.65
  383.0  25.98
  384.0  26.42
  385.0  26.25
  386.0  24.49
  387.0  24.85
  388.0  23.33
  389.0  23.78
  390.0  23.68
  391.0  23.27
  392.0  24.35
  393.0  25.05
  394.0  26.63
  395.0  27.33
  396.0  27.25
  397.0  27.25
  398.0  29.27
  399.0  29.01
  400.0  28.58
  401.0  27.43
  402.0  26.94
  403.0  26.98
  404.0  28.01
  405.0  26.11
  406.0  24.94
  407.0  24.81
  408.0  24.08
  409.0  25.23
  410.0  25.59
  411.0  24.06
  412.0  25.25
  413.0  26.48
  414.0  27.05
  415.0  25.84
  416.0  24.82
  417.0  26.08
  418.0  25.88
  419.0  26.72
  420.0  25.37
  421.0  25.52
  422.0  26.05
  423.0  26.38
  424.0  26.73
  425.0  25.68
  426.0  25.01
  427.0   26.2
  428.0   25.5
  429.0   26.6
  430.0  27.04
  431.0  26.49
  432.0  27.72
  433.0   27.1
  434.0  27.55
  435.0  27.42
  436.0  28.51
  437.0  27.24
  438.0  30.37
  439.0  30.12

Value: 0.38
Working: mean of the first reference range 20.4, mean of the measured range 16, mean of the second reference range 26.3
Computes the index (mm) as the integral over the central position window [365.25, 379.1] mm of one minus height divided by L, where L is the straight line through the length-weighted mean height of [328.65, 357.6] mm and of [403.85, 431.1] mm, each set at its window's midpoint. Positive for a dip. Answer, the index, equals -3.3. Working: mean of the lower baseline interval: 18.1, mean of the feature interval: 26.2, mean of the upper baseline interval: 25.8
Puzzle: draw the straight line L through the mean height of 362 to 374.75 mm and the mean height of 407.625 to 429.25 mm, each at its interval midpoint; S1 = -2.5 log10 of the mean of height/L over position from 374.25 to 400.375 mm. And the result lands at 0.01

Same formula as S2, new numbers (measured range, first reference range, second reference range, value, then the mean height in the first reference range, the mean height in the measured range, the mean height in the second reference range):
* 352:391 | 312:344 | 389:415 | -0.13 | 17.7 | 25.4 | 26.1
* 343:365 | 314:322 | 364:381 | 0.06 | 21.6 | 23.3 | 26.1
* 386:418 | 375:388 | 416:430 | 0.00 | 25.6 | 25.9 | 26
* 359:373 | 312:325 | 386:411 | -0.08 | 21.3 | 25.9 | 25.9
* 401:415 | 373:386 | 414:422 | 0.00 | 26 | 25.9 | 25.8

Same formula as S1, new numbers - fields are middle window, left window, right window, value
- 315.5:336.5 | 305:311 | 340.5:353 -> 0.109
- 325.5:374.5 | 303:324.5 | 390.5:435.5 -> 0.111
